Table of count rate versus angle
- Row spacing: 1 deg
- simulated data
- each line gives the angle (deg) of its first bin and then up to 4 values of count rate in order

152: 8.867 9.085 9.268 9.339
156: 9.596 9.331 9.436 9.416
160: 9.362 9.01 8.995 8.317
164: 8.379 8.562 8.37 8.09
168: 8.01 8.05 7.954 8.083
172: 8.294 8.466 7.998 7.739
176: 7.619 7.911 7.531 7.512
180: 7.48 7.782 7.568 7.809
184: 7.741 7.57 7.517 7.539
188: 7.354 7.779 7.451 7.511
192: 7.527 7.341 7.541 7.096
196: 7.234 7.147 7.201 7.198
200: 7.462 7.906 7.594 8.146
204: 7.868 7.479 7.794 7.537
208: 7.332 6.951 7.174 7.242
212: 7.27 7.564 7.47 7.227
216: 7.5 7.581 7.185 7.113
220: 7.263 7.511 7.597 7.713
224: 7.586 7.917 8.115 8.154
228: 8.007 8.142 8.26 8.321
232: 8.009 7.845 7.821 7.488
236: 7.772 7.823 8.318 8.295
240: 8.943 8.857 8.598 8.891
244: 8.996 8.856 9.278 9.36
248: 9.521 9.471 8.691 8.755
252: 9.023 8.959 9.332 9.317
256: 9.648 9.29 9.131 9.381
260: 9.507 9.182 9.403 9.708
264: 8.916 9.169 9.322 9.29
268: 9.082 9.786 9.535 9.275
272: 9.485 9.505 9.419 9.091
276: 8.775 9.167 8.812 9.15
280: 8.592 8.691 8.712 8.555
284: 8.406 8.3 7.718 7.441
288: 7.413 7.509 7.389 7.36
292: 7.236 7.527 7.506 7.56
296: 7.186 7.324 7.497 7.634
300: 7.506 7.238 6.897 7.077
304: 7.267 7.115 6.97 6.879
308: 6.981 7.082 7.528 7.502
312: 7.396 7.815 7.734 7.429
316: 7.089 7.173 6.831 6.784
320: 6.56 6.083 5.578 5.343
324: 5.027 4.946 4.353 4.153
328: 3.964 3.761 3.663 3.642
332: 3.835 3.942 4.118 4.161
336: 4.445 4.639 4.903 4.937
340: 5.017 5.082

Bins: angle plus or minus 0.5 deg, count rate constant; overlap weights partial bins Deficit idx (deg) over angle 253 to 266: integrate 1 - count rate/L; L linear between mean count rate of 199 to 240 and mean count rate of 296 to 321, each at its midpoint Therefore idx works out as -3.2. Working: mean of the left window 7.69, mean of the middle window 9.32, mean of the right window 7.2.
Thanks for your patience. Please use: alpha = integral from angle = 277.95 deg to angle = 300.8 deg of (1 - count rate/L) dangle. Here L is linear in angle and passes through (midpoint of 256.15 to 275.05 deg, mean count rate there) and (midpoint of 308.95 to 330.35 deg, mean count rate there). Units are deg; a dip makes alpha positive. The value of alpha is 0.21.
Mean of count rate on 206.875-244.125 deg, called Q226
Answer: 7.82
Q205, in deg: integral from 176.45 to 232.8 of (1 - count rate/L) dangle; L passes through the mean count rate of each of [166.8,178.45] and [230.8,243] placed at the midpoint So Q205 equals 3.55 deg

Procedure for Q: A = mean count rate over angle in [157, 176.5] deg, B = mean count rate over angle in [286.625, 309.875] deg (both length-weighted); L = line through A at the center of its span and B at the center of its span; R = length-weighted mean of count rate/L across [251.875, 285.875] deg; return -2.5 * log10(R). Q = -0.21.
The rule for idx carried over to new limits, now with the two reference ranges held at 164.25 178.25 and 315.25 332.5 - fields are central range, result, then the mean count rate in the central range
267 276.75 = -4.9 deg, 9.32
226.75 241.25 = -2.6 deg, 8.12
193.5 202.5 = 0.2 deg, 7.38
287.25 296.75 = -2.5 deg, 7.41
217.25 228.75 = -0.9 deg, 7.66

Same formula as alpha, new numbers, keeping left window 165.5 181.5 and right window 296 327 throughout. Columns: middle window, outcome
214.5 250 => -3.5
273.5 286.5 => -3.1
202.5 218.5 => 0.3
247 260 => -3.5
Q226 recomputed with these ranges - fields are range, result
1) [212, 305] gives 8.35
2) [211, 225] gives 7.44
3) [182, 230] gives 7.54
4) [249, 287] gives 9.07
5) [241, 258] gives 9.12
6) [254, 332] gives 7.64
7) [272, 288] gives 8.67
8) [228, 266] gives 8.81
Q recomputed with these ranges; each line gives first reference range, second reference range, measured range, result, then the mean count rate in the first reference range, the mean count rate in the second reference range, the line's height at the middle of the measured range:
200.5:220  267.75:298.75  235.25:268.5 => -0.13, 7.46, 8.34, 7.97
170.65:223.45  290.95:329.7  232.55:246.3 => -0.17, 7.55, 6.67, 7.22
